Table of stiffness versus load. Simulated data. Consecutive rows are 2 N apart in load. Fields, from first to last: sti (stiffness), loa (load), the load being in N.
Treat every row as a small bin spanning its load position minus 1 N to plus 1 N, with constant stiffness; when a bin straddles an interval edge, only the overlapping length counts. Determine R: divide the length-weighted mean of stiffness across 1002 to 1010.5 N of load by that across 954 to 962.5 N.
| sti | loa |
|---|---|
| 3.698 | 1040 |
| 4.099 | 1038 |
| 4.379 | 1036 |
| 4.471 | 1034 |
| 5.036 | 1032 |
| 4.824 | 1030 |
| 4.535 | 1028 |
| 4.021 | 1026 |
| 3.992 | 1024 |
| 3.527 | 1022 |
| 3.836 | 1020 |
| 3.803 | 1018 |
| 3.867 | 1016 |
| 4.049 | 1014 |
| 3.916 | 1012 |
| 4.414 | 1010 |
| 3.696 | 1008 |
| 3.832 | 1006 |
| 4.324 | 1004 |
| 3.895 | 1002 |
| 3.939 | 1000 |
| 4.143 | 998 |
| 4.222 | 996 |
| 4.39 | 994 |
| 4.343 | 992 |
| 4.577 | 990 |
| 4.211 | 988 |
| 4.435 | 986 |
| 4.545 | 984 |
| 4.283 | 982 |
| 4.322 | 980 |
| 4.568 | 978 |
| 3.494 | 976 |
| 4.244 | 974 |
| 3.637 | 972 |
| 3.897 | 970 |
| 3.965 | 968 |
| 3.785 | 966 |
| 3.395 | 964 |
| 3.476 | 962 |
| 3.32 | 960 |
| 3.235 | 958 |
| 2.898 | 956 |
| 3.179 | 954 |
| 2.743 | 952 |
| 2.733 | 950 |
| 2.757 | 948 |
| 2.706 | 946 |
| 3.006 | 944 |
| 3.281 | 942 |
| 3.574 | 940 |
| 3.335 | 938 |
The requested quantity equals 1.25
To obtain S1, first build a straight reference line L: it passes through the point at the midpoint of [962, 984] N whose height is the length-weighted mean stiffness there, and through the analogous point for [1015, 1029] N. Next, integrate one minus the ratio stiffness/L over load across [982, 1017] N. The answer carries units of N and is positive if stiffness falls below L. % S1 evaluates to -1.9 N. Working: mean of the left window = 3.96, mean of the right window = 3.94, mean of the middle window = 4.17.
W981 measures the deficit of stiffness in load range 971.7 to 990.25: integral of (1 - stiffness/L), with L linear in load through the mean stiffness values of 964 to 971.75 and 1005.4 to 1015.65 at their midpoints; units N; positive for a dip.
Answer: -1.9 N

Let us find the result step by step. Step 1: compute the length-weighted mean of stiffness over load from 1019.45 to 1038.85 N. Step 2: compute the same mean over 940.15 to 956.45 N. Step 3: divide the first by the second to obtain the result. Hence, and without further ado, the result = 1.45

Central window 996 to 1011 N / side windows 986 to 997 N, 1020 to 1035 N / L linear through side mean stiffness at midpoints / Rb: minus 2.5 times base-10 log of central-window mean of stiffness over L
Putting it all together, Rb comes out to 0.08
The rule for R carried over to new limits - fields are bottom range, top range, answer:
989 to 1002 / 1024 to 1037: 1.06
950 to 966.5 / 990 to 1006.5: 1.30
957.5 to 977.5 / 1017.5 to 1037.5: 1.16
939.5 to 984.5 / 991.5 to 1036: 1.18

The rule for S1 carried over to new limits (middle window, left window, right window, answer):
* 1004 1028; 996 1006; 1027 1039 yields 1.9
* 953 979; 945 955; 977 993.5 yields -0.6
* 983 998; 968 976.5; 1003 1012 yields -1.6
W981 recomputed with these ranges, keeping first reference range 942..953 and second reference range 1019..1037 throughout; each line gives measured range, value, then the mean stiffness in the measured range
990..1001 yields -1.61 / 4.24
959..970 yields -1.65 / 3.62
